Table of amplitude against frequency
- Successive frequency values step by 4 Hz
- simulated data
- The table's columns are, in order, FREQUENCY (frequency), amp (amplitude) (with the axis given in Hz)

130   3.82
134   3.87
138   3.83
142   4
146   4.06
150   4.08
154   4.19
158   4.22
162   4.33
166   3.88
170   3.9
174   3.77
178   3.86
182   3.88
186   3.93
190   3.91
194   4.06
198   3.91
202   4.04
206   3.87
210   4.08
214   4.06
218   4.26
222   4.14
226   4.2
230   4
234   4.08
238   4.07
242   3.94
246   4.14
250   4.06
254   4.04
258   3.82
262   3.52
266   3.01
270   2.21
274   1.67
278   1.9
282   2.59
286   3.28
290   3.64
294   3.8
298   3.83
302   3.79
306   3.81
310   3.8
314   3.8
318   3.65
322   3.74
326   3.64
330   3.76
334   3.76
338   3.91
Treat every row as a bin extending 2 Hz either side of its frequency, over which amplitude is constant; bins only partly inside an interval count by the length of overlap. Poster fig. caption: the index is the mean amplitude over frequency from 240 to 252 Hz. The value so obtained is 4.05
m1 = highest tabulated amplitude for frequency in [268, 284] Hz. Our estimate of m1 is 2.59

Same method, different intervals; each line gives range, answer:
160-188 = 4.33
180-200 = 4.06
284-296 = 3.8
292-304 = 3.83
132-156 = 4.19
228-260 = 4.14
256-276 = 3.82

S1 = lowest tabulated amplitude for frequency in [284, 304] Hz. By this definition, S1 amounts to 3.28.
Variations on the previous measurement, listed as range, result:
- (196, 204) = 3.91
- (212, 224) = 4.06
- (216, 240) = 4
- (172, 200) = 3.77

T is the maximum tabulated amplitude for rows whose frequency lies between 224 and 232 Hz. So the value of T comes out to 4.2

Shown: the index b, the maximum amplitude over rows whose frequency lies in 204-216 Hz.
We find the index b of 4.08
